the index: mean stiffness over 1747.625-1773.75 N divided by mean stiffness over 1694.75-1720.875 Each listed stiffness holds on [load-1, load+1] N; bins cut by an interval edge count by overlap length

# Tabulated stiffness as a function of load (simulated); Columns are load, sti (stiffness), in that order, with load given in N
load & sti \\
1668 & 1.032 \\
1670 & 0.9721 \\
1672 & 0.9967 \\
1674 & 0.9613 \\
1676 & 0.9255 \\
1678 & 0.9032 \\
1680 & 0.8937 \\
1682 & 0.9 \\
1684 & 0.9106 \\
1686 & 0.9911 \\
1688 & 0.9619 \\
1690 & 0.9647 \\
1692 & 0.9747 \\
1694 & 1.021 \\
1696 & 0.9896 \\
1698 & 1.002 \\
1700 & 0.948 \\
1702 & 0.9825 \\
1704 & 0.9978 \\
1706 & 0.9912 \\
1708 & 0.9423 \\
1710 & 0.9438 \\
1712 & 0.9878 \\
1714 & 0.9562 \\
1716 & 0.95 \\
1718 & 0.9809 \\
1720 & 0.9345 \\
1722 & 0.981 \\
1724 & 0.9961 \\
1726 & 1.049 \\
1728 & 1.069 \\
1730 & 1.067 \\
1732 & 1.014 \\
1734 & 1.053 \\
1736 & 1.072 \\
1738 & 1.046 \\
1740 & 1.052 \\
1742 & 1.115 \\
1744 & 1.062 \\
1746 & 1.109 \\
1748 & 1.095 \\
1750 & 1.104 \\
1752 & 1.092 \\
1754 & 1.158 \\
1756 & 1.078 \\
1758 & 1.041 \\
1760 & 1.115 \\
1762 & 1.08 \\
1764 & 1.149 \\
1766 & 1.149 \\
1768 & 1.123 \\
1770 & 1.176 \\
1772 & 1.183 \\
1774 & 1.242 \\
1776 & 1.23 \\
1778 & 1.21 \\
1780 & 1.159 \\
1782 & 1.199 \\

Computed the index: 1.16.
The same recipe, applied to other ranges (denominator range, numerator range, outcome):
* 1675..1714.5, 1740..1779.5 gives 1.18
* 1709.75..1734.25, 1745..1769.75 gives 1.11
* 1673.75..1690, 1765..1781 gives 1.27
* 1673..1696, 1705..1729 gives 1.04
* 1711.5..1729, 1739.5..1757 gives 1.11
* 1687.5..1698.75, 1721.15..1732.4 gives 1.05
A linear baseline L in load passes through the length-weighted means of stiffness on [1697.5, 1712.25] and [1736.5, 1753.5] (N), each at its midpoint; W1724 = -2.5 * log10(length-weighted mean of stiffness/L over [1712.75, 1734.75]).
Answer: 0.02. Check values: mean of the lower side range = 0.973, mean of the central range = 1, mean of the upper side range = 1.09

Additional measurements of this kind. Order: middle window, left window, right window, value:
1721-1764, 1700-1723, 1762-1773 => 0.00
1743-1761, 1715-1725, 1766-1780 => 0.01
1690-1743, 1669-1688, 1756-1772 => 0.02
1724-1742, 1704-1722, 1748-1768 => -0.03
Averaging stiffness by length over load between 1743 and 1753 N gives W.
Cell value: 1.09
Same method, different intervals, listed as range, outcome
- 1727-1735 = 1.05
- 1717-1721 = 0.958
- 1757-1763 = 1.08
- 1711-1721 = 0.962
